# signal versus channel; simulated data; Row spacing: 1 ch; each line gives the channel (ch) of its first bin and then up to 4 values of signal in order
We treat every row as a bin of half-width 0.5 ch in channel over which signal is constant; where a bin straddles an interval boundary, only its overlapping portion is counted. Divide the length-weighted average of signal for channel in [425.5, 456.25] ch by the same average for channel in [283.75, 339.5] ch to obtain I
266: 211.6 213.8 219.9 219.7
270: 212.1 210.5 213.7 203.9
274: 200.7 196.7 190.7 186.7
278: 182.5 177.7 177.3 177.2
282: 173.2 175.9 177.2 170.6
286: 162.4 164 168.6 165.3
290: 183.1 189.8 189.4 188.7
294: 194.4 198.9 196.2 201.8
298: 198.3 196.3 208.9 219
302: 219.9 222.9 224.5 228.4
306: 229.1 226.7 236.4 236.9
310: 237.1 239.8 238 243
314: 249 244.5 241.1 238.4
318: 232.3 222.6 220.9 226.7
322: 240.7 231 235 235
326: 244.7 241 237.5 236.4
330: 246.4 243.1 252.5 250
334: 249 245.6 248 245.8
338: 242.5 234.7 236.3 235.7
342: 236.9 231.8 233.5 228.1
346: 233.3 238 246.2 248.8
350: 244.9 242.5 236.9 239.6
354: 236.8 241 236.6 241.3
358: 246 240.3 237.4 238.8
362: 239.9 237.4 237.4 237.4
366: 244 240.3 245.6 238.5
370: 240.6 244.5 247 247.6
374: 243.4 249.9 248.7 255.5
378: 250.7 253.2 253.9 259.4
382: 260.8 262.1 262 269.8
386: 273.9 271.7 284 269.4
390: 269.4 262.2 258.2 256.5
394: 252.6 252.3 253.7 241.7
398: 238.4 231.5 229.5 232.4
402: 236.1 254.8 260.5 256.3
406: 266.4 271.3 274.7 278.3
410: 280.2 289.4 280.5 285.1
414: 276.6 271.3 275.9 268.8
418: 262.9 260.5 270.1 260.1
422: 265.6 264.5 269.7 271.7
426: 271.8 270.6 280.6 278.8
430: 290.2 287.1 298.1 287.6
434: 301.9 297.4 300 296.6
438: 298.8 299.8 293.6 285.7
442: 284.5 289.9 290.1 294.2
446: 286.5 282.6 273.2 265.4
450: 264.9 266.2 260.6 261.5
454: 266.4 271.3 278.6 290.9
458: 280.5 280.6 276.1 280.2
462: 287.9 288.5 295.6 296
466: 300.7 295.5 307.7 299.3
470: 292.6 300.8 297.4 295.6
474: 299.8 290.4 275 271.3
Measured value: 1.28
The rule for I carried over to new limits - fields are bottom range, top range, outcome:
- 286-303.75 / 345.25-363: 1.24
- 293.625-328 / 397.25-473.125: 1.22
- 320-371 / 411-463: 1.17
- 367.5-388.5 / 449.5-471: 1.11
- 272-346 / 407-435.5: 1.28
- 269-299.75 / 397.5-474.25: 1.48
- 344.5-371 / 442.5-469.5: 1.18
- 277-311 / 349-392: 1.26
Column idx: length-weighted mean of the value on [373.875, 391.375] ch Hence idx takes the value 261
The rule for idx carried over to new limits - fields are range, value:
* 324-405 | 246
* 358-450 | 265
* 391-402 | 245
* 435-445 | 293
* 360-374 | 241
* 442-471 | 283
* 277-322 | 207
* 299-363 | 237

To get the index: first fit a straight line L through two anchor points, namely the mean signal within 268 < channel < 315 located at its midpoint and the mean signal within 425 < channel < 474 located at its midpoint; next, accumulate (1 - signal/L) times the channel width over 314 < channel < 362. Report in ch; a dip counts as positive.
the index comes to -2.5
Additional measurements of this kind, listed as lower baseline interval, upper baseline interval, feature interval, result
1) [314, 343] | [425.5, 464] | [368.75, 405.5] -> 1.1 ch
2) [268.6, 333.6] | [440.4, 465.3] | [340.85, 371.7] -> -0.3 ch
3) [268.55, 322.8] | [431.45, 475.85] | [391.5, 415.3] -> 0.2 ch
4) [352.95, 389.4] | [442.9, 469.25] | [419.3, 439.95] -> -0.8 ch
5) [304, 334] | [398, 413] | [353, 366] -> 0.5 ch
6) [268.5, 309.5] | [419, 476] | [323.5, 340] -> -1.6 ch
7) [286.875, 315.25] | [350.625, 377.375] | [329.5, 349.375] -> -1.0 ch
